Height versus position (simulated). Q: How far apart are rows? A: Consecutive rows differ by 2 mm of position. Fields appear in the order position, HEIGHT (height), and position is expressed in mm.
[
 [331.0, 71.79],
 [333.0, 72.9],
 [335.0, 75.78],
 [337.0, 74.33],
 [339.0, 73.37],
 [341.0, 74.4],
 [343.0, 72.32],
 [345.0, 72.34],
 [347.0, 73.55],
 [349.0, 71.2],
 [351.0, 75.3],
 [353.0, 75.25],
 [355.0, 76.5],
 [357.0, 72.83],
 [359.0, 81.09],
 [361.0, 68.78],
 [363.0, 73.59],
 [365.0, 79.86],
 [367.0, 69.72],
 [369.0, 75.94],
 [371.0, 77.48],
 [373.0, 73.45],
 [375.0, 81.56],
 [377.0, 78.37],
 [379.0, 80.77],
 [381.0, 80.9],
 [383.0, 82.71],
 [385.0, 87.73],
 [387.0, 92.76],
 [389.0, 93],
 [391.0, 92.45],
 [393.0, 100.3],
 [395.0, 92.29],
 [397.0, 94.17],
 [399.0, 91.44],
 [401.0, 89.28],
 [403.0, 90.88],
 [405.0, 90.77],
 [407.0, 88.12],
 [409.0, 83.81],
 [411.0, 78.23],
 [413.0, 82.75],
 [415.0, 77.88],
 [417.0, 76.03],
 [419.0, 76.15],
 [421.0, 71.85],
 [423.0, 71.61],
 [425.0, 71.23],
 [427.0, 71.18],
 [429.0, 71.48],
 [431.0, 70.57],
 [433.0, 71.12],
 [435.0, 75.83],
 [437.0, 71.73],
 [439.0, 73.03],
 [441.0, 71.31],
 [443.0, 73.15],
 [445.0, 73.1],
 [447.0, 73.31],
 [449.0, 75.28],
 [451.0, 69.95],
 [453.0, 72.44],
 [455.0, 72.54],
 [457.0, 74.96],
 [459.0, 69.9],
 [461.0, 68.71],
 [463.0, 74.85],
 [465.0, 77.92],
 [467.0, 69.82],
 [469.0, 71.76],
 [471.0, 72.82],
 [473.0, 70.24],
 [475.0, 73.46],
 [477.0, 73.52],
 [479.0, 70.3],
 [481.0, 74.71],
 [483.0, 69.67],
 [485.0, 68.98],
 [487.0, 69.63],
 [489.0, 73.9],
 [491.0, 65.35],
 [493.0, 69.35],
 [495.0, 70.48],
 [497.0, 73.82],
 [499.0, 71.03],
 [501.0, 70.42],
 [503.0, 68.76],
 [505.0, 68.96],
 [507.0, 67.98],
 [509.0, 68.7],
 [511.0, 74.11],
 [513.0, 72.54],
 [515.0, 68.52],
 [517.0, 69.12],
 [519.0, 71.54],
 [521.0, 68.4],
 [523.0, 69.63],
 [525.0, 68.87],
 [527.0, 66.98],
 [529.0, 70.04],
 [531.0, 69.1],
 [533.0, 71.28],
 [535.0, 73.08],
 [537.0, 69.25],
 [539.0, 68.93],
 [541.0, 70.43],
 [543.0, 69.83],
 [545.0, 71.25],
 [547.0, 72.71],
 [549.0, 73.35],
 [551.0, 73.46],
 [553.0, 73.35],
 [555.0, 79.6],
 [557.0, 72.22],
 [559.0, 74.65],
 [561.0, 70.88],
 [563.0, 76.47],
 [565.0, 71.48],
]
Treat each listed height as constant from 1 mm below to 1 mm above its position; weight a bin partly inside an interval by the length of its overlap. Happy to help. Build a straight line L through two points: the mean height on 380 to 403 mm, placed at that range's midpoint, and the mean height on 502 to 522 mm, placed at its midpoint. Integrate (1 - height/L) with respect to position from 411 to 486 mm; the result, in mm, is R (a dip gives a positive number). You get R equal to 7.2 mm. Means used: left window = 90.6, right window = 69.9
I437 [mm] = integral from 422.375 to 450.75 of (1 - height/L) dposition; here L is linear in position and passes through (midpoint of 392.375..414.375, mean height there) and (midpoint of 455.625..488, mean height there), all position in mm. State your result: 2.9 mm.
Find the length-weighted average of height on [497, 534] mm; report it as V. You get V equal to 69.9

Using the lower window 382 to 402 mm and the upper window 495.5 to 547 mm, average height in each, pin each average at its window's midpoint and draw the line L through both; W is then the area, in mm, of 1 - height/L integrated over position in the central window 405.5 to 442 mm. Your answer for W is 4.6 mm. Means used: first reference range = 91.6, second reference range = 70.2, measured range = 75.4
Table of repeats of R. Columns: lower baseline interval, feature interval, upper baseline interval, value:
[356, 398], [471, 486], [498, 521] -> 0.3 mm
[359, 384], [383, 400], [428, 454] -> -3.7 mm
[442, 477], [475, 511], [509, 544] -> 0.4 mm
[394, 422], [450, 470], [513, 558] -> 1.7 mm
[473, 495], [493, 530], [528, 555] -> 0.6 mm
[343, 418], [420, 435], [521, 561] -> 1.3 mm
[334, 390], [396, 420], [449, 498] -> -3.2 mm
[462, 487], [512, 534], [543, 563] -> 1.0 mm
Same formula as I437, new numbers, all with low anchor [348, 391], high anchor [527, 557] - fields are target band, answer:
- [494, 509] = 0.7 mm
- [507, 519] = 0.4 mm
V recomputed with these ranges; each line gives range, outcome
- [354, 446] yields 79.8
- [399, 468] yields 75.8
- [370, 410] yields 87.1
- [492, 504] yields 70.6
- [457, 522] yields 71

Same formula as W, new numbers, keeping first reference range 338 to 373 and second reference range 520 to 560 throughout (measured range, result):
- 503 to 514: 0.23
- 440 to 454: 0.03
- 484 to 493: 0.34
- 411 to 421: -0.58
